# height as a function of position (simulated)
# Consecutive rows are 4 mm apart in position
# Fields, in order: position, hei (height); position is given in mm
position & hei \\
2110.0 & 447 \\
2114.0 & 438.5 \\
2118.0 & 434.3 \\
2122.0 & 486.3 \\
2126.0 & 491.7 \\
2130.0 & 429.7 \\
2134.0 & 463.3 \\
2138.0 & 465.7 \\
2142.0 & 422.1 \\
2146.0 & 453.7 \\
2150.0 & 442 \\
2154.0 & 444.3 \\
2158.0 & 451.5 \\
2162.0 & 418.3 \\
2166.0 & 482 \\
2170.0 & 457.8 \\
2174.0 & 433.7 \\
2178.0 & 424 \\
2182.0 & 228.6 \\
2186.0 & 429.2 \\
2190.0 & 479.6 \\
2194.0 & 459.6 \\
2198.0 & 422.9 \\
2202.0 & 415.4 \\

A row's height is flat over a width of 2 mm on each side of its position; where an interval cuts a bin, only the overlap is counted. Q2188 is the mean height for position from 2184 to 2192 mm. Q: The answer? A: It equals 454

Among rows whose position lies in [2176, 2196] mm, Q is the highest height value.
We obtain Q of 479.6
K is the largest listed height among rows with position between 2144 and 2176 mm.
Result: 482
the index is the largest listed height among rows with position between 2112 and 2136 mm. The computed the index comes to 491.7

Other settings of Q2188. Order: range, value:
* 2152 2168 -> 449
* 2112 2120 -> 436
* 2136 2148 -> 447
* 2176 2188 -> 361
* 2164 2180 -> 449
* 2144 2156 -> 447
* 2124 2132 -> 461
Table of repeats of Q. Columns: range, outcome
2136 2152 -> 465.7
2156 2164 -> 451.5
